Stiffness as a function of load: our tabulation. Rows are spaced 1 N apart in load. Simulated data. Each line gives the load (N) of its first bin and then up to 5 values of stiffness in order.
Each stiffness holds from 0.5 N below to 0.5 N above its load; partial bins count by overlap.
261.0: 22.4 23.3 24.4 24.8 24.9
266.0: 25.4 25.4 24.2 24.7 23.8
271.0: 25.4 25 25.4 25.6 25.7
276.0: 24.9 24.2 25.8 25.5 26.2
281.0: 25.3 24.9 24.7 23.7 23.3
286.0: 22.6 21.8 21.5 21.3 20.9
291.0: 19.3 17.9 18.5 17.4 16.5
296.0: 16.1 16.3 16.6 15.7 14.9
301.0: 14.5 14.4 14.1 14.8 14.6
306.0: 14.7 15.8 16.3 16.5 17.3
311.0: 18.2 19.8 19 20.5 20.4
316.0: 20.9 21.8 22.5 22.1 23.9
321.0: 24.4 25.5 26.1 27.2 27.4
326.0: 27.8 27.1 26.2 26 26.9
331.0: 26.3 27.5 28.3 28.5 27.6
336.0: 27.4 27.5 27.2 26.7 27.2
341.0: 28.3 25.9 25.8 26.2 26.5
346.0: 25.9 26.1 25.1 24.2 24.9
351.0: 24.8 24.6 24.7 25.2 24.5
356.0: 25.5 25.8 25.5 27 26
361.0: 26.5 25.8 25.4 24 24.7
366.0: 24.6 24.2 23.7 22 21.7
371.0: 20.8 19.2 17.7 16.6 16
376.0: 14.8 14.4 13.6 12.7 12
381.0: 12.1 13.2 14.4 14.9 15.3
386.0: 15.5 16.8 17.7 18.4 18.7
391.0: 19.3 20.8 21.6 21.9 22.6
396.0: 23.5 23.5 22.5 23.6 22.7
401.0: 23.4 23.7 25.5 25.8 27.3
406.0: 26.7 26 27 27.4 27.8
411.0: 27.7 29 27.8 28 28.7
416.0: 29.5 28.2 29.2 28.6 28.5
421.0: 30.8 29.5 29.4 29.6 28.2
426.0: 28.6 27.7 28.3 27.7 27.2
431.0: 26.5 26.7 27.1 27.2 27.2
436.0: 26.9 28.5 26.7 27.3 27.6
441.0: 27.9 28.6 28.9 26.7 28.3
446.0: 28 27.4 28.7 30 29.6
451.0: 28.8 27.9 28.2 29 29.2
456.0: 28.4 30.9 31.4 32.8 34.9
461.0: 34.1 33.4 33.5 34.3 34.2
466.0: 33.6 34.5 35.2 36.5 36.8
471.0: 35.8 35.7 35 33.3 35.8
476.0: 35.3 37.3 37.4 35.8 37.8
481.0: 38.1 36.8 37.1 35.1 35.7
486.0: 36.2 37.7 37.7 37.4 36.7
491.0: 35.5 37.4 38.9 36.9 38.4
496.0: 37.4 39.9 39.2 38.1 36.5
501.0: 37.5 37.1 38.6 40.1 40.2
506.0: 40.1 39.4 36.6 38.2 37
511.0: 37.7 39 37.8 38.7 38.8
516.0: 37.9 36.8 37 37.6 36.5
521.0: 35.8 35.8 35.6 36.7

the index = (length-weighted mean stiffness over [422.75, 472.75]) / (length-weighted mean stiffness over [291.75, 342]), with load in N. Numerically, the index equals 1.39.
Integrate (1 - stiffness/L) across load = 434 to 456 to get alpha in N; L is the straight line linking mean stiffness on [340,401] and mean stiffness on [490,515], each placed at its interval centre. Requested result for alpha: 2.0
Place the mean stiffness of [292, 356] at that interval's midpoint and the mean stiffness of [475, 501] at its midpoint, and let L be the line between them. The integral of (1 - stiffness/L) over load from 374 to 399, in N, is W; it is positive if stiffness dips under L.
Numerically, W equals 9.52 N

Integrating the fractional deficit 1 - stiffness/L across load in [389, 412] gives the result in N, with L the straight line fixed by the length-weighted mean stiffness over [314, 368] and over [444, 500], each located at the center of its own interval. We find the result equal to 4.3 N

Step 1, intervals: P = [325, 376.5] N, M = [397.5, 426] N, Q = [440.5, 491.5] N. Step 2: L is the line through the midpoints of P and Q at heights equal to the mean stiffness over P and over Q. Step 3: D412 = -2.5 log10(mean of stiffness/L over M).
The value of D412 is 0.08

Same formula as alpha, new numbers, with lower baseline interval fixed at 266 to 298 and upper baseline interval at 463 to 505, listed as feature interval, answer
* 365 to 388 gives 9.36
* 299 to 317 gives 5.53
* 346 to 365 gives 1.67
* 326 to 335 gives -0.40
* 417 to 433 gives 2.06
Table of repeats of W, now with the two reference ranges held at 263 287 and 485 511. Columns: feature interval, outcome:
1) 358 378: 5.6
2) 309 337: 3.5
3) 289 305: 5.8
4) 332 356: 2.1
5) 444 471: 3.1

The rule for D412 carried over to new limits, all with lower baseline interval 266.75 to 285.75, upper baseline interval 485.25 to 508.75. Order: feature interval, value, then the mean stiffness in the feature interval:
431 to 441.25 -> 0.251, 27.3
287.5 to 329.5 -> 0.331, 19.8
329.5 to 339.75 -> 0.038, 27.4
